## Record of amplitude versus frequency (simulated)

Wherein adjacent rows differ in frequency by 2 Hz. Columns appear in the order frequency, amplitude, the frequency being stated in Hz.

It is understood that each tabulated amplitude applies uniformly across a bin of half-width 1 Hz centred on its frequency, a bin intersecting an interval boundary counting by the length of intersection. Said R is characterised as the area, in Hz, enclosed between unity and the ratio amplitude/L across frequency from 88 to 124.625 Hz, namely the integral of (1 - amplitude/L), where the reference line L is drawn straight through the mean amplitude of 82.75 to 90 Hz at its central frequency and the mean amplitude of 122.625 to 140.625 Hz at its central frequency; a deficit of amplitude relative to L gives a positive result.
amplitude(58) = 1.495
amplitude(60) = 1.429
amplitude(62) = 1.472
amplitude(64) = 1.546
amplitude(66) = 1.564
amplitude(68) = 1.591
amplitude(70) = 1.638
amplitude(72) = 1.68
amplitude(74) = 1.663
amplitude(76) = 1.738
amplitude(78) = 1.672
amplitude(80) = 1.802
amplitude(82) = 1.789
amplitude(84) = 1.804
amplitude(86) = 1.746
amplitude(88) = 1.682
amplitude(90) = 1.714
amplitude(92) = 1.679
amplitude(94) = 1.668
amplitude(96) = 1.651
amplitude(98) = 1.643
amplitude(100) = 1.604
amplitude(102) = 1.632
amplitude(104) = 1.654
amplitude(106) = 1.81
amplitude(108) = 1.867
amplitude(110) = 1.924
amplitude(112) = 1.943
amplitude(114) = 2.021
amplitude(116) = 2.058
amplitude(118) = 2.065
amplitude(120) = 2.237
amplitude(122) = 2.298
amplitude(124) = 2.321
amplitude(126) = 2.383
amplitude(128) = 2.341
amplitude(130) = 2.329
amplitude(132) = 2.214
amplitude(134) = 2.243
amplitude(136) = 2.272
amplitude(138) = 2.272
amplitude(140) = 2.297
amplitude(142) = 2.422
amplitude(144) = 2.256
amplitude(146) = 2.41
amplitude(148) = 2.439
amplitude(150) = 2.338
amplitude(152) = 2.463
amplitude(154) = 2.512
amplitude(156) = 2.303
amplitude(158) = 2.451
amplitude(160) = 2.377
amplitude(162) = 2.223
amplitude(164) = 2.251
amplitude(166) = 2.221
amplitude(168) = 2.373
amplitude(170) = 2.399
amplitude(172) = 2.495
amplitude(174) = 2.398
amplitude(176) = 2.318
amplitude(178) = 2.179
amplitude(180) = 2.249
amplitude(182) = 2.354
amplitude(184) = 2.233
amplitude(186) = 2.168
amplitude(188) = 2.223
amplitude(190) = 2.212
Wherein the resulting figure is 2.3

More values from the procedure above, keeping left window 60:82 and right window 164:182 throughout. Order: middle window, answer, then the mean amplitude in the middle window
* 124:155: -3.7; 2.35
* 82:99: 0.6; 1.7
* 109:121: -0.7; 2.04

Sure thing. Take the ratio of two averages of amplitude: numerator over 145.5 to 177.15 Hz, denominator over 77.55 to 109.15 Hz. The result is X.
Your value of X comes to 1.4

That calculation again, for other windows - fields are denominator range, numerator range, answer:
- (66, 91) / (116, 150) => 1.35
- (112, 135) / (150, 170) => 1.06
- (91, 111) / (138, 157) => 1.39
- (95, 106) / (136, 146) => 1.40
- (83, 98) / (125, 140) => 1.35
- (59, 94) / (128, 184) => 1.41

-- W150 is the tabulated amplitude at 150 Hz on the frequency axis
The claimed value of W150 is 2.338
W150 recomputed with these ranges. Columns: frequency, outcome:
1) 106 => 1.81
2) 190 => 2.212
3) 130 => 2.329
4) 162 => 2.223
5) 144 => 2.256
